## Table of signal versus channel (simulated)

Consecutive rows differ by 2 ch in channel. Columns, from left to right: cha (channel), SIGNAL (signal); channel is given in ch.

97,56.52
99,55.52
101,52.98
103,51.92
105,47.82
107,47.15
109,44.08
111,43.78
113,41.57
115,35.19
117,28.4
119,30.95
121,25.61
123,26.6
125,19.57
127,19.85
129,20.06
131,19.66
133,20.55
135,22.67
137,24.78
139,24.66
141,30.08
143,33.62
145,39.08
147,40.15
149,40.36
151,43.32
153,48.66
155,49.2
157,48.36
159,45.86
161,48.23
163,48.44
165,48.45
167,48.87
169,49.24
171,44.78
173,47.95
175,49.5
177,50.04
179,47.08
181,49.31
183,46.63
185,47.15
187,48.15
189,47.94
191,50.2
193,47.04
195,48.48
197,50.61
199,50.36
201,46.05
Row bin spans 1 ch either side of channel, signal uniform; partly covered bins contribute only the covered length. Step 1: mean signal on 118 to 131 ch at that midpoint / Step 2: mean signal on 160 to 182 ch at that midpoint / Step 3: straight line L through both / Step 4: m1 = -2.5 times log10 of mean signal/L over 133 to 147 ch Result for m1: 0.098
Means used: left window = 23.5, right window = 48.4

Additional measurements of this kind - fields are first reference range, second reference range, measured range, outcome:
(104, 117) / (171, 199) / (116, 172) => 0.27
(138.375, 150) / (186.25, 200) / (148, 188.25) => -0.14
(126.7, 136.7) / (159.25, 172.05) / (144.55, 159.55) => -0.20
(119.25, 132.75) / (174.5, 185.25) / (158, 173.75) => -0.15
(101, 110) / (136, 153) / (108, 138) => 0.46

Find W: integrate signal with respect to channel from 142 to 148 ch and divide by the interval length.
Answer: 37.6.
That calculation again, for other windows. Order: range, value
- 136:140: 24.7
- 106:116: 42.4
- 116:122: 28.3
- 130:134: 20.1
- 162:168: 48.6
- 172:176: 48.7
